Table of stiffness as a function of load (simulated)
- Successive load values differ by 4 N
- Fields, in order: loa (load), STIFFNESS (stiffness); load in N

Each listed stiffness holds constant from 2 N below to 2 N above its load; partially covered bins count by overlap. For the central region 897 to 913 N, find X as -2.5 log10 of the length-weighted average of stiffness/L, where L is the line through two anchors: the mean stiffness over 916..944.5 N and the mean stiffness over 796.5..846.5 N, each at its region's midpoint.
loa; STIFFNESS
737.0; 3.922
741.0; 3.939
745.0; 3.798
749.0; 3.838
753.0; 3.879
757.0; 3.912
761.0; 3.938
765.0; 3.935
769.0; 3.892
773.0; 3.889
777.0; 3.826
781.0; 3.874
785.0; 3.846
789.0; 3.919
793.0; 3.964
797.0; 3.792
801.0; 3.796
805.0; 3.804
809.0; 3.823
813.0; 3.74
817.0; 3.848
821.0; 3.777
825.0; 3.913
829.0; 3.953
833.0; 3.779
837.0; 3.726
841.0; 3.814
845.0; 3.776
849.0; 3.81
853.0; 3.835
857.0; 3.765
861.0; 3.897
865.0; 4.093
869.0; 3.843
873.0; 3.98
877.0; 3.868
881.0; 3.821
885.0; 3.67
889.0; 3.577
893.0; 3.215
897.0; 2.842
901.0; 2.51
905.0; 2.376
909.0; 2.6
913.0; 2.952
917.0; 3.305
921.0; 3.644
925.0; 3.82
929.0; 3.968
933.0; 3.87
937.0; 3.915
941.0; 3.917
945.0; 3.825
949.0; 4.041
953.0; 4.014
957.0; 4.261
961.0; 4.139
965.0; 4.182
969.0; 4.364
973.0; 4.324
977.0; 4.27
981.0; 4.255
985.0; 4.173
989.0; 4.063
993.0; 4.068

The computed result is 0.414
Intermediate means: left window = 3.81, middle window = 2.6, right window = 3.8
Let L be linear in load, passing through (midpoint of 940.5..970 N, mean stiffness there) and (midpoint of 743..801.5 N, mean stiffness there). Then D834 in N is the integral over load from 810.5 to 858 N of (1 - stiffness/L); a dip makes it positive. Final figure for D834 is 1.64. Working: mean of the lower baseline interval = 3.88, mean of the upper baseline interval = 4.09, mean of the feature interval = 3.81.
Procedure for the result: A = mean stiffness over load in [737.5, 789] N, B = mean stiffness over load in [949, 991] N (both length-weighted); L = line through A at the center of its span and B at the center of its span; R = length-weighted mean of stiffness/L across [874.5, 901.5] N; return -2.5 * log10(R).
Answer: 0.19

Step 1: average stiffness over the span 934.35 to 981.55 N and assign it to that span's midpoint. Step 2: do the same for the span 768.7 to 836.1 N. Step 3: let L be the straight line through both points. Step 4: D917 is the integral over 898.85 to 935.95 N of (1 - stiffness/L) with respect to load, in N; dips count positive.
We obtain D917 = 7.4 N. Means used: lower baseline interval 3.85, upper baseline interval 4.12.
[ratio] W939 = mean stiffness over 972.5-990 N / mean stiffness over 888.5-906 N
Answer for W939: 1.47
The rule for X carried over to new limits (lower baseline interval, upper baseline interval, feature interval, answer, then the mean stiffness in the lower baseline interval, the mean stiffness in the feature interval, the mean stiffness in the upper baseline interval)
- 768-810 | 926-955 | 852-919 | 0.15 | 3.86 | 3.41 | 3.93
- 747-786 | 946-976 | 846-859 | 0.06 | 3.88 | 3.8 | 4.18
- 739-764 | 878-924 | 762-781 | -0.03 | 3.89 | 3.89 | 3.17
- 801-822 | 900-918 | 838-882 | -0.18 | 3.8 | 3.86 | 2.73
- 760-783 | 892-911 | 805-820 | -0.09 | 3.89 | 3.8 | 2.68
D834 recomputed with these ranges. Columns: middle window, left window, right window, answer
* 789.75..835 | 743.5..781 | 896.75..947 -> -1.5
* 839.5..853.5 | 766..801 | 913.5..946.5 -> 0.0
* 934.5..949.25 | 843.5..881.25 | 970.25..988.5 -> 0.8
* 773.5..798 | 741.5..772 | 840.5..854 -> -0.1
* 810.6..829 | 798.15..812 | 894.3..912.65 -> -1.1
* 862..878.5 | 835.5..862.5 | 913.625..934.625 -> -0.8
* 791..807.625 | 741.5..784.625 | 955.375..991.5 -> 0.4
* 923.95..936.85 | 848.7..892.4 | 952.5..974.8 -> 0.6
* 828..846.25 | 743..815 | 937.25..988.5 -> 0.7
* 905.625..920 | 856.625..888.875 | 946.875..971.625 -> 3.8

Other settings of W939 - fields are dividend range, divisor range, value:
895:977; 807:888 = 0.95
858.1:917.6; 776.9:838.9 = 0.88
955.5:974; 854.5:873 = 1.09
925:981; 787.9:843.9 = 1.07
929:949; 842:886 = 1.01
